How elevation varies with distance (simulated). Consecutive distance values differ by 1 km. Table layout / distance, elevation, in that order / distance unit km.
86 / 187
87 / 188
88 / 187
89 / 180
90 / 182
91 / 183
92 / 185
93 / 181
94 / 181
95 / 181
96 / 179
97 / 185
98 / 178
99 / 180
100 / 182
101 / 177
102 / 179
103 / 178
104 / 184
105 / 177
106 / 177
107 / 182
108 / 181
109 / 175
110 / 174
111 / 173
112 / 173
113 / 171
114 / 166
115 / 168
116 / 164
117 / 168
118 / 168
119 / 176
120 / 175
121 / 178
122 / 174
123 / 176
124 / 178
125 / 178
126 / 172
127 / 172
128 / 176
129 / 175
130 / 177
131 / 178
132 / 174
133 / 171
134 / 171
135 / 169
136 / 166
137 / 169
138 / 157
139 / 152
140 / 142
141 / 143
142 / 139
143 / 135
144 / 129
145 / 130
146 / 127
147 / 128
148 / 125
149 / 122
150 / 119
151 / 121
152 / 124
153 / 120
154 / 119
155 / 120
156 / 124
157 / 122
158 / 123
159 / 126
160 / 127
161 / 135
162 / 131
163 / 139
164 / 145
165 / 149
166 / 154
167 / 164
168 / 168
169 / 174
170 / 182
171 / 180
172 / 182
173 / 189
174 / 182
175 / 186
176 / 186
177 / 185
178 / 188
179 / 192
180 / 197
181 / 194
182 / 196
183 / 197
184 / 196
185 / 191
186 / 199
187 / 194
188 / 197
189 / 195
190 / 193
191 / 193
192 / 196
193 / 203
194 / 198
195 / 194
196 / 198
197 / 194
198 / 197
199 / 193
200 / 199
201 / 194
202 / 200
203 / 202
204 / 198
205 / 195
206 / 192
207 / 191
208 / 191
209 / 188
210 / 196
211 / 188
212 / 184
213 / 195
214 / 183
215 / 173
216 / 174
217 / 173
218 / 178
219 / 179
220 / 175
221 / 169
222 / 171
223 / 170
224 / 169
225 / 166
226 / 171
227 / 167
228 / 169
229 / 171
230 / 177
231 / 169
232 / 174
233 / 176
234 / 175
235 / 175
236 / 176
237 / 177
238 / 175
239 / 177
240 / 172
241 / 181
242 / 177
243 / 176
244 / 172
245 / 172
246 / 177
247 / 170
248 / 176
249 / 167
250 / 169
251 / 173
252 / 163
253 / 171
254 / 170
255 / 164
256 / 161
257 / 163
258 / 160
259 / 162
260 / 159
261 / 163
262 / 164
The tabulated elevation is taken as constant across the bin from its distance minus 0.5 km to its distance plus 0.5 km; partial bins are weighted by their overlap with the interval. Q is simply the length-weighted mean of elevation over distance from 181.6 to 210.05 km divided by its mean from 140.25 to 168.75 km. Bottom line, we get 1.47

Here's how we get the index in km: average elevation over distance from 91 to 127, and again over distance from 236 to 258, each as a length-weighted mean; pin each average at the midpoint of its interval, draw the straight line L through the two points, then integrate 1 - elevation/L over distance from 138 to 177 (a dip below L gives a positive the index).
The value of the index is 6.7 km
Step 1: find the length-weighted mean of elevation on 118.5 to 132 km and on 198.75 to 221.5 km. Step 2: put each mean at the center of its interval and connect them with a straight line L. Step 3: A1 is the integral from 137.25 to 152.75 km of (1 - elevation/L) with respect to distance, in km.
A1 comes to 3.92 km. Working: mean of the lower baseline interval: 176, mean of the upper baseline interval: 187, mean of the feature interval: 133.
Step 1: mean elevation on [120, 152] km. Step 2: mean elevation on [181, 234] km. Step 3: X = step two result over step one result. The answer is 1.2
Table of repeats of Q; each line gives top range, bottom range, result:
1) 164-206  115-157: 1.23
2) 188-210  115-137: 1.13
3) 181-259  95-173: 1.14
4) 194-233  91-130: 1.04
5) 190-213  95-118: 1.11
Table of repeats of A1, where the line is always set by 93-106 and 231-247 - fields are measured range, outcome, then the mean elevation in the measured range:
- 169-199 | -2.5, 192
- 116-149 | 3.4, 160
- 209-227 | -0.2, 177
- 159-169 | 1.8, 146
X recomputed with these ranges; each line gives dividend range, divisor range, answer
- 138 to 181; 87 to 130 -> 0.84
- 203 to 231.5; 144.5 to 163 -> 1.44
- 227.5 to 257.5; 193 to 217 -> 0.90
